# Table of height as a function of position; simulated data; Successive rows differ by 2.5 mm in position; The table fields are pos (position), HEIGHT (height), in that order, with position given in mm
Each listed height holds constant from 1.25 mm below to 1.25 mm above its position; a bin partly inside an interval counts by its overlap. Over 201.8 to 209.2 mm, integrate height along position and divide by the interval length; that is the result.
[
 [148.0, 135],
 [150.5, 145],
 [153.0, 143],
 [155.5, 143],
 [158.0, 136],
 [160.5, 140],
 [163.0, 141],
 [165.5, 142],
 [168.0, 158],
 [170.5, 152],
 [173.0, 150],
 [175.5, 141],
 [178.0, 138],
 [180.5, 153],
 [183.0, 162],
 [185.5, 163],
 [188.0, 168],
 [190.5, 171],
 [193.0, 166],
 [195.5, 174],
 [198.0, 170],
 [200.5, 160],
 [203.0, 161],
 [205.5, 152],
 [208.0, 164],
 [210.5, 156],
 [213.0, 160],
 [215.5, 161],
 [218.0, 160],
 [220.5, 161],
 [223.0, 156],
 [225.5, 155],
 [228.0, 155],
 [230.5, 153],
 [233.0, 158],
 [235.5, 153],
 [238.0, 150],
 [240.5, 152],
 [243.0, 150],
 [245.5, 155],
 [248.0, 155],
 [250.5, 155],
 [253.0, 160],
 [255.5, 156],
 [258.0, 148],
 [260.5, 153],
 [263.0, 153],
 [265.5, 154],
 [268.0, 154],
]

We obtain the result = 159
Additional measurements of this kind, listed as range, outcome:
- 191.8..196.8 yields 170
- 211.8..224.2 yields 160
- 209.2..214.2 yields 158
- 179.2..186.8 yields 159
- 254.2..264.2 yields 153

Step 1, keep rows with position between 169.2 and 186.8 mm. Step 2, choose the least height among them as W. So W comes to 138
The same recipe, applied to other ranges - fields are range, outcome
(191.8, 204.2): 160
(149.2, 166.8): 136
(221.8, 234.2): 153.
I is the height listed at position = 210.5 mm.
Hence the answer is 156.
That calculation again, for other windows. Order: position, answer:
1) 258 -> 148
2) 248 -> 155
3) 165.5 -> 142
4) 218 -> 160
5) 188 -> 168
